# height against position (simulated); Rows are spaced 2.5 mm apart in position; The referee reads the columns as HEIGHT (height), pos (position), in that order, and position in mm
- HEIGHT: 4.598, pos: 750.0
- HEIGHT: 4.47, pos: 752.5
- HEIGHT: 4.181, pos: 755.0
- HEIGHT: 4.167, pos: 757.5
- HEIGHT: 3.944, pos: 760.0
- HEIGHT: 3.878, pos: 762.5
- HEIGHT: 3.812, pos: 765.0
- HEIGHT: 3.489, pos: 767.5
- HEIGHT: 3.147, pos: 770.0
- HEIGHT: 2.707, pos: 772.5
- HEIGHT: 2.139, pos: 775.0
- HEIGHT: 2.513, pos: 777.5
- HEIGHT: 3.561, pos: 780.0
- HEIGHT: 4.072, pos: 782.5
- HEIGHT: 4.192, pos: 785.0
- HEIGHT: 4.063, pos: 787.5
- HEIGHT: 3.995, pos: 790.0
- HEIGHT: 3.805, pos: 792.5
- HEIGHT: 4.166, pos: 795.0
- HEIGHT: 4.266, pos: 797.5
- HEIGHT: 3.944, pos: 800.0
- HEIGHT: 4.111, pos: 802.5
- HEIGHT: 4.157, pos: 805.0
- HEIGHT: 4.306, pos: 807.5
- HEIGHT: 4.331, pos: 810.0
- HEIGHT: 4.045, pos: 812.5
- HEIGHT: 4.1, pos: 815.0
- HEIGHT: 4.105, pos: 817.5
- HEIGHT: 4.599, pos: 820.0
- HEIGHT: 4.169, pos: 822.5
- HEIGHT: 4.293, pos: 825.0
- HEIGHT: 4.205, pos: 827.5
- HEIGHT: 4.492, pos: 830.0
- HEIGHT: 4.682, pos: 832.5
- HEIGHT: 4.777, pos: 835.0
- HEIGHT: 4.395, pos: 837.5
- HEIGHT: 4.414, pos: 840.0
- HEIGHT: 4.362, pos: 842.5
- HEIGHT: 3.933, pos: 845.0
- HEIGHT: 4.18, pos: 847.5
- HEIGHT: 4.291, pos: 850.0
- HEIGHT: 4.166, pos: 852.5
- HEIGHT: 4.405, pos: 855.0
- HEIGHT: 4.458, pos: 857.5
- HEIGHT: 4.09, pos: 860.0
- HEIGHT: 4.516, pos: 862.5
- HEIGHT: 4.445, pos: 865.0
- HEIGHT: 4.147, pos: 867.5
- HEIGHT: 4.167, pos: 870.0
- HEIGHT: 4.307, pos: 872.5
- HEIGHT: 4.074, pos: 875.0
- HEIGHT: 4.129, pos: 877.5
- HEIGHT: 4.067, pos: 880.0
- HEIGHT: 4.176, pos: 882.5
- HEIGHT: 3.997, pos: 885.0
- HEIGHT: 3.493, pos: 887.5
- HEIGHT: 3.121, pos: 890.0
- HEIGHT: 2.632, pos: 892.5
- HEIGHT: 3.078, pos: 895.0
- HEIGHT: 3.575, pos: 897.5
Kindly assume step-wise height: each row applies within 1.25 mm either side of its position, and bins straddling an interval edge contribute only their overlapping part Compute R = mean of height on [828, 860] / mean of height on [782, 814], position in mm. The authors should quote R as 1.06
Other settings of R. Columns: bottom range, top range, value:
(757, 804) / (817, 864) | 1.18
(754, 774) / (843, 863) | 1.17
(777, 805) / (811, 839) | 1.11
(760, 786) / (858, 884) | 1.25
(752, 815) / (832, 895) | 1.08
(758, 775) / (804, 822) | 1.24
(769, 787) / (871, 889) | 1.25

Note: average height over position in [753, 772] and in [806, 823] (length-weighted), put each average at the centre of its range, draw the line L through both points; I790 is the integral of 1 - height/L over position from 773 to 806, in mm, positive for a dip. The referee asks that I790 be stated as 2.36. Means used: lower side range 3.79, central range 3.74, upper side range 4.24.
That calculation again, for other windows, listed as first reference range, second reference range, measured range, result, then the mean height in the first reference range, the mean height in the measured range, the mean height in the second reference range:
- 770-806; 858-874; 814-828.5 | -1.2 mm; 3.67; 4.25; 4.28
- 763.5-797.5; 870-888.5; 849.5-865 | -1.6 mm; 3.54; 4.33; 4.05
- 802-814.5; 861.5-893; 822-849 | -1.7 mm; 4.19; 4.36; 3.97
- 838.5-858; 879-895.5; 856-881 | -2.3 mm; 4.27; 4.24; 3.52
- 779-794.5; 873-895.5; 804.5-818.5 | -1.0 mm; 3.96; 4.18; 3.68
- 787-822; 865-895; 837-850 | -0.9 mm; 4.14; 4.25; 3.84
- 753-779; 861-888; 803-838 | -4.9 mm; 3.43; 4.33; 4.16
